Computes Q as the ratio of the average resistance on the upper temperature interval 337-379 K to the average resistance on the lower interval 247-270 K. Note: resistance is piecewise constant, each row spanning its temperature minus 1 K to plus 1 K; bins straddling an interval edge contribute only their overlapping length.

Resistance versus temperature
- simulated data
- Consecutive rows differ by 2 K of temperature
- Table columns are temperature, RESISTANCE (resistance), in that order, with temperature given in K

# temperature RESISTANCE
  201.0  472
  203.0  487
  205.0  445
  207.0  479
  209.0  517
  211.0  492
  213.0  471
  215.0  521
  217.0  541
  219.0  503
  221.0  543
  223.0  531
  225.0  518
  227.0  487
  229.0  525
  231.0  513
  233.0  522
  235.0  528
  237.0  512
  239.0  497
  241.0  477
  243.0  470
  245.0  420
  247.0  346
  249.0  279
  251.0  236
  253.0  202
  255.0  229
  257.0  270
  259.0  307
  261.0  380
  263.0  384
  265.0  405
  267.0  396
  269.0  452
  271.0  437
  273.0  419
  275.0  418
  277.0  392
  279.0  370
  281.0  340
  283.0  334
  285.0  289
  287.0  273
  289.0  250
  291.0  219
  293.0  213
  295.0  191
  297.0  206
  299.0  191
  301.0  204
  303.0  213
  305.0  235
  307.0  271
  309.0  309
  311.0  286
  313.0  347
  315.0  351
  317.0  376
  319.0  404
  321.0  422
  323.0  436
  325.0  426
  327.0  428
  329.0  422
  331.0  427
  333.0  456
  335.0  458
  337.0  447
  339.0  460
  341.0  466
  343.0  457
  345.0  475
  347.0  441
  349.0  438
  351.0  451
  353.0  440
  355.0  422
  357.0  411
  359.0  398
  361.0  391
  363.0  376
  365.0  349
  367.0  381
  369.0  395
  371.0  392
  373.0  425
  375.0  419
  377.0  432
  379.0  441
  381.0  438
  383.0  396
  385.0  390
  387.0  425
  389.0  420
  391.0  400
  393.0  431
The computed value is 1.3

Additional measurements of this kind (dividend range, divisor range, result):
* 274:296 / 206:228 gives 0.59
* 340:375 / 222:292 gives 1.07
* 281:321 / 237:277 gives 0.74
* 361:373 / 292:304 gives 1.89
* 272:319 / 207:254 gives 0.63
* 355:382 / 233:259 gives 1.08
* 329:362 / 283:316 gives 1.72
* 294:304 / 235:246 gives 0.42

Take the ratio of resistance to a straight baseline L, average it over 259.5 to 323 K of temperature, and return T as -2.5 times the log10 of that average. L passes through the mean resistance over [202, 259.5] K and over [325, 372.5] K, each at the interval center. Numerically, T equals 0.32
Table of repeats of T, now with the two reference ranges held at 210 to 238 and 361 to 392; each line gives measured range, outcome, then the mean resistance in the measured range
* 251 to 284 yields 0.33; 355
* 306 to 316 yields 0.40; 313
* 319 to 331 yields 0.04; 425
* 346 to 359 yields -0.02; 431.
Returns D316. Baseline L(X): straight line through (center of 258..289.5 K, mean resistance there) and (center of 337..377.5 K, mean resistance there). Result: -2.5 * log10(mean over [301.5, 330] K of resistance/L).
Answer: 0.14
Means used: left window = 367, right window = 421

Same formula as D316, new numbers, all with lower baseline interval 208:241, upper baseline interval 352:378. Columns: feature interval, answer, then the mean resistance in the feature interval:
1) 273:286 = 0.28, 362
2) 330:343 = -0.07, 453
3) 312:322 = 0.16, 380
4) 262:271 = 0.16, 412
